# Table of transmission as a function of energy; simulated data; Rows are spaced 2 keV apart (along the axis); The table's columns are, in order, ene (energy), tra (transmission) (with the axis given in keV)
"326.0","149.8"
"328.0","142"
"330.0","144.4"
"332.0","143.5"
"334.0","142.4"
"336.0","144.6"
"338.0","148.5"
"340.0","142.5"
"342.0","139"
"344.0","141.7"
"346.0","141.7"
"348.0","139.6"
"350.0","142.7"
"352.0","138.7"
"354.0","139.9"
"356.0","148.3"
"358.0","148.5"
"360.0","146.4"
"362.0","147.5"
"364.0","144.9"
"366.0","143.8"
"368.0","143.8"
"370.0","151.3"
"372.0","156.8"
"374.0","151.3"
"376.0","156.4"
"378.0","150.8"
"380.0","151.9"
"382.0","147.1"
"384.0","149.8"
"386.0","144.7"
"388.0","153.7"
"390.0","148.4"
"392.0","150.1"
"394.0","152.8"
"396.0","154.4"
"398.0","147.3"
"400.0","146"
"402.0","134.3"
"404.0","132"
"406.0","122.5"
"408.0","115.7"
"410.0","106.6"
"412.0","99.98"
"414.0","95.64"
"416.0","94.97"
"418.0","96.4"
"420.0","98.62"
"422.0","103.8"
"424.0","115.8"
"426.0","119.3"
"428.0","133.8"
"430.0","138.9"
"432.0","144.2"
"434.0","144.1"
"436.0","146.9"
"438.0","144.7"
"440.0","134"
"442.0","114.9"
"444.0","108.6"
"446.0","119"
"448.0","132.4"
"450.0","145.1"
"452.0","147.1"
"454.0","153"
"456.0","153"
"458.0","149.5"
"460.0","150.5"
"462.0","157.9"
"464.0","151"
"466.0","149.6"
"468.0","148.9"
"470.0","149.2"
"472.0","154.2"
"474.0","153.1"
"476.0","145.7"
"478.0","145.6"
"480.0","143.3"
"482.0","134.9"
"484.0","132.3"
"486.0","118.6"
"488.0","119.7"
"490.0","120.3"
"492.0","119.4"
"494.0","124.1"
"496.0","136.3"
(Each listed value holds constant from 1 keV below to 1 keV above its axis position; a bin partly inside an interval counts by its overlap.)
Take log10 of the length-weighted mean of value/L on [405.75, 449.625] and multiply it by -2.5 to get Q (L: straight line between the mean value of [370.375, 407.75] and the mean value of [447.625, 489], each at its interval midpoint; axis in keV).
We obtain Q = 0.21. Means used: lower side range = 147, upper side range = 145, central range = 120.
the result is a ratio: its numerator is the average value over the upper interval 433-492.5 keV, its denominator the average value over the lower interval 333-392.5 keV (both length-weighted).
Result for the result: 1.0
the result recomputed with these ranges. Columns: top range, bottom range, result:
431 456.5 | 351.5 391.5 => 0.92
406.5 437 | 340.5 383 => 0.80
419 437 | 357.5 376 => 0.86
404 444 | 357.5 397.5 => 0.80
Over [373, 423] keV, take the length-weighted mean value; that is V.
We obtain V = 132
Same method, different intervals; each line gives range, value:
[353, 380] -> 149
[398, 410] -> 130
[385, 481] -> 135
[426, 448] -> 132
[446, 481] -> 148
